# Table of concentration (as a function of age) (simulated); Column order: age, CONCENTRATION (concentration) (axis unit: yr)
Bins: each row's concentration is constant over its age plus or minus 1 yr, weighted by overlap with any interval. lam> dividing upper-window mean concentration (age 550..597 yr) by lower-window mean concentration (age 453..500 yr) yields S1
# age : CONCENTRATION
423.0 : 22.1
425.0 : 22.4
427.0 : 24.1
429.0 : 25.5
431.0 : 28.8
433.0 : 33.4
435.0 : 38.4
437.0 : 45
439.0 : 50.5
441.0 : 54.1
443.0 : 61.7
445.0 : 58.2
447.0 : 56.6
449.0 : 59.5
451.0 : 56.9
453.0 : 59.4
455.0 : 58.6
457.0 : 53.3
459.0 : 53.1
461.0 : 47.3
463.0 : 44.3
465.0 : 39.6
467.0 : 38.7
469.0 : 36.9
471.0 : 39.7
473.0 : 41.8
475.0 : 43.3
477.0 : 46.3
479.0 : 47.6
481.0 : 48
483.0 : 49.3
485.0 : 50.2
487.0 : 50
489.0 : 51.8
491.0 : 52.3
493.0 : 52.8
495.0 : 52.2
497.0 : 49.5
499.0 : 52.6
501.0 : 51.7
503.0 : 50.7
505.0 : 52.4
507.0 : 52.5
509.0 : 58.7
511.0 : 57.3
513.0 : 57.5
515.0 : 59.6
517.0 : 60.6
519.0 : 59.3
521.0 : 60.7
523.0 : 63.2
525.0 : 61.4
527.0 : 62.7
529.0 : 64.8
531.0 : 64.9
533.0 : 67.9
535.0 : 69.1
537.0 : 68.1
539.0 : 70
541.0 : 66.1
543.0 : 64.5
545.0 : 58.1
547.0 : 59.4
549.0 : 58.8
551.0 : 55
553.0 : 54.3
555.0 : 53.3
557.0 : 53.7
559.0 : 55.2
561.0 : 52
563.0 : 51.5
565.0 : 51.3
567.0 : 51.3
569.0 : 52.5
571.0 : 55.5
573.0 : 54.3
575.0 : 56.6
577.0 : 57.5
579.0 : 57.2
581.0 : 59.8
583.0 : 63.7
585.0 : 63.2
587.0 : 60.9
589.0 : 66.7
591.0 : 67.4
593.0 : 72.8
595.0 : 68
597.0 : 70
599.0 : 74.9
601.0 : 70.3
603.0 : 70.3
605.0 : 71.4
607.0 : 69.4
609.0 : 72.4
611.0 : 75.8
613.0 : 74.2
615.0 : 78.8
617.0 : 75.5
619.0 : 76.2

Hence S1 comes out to 1.2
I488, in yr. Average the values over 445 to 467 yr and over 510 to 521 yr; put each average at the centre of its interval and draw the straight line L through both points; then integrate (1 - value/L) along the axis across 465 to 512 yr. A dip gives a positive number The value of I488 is 6.2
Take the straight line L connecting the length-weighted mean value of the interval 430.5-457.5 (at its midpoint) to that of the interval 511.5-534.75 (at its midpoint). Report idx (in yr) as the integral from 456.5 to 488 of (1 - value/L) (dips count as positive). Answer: 5.57 yr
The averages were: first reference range 51.4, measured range 45.5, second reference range 62.2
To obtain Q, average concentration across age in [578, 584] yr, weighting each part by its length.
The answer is 60.2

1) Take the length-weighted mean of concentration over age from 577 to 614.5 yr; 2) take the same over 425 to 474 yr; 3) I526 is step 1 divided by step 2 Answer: 1.5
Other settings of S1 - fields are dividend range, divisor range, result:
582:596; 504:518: 1.16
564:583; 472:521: 1.06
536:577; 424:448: 1.37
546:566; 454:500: 1.14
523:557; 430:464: 1.23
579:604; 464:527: 1.30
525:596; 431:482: 1.25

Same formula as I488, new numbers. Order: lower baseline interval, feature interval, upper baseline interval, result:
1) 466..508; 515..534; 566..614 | -3.0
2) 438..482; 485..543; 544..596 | -4.9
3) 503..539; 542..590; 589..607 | 6.9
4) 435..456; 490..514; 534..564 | 1.7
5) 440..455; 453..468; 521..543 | 2.7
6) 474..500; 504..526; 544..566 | -2.8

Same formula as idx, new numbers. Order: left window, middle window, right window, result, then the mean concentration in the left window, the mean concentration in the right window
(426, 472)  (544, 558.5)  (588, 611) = 1.54 yr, 46.2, 70.6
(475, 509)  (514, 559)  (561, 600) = -4.80 yr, 50.6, 60.6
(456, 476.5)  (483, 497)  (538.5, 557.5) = -0.85 yr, 43.9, 59.2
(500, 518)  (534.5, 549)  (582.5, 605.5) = -0.95 yr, 55.7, 68.3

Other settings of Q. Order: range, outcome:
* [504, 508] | 52.5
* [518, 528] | 61.5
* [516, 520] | 60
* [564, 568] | 51.3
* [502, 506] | 51.5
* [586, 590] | 63.8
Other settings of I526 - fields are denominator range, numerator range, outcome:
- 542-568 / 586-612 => 1.27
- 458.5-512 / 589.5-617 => 1.48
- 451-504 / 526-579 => 1.21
